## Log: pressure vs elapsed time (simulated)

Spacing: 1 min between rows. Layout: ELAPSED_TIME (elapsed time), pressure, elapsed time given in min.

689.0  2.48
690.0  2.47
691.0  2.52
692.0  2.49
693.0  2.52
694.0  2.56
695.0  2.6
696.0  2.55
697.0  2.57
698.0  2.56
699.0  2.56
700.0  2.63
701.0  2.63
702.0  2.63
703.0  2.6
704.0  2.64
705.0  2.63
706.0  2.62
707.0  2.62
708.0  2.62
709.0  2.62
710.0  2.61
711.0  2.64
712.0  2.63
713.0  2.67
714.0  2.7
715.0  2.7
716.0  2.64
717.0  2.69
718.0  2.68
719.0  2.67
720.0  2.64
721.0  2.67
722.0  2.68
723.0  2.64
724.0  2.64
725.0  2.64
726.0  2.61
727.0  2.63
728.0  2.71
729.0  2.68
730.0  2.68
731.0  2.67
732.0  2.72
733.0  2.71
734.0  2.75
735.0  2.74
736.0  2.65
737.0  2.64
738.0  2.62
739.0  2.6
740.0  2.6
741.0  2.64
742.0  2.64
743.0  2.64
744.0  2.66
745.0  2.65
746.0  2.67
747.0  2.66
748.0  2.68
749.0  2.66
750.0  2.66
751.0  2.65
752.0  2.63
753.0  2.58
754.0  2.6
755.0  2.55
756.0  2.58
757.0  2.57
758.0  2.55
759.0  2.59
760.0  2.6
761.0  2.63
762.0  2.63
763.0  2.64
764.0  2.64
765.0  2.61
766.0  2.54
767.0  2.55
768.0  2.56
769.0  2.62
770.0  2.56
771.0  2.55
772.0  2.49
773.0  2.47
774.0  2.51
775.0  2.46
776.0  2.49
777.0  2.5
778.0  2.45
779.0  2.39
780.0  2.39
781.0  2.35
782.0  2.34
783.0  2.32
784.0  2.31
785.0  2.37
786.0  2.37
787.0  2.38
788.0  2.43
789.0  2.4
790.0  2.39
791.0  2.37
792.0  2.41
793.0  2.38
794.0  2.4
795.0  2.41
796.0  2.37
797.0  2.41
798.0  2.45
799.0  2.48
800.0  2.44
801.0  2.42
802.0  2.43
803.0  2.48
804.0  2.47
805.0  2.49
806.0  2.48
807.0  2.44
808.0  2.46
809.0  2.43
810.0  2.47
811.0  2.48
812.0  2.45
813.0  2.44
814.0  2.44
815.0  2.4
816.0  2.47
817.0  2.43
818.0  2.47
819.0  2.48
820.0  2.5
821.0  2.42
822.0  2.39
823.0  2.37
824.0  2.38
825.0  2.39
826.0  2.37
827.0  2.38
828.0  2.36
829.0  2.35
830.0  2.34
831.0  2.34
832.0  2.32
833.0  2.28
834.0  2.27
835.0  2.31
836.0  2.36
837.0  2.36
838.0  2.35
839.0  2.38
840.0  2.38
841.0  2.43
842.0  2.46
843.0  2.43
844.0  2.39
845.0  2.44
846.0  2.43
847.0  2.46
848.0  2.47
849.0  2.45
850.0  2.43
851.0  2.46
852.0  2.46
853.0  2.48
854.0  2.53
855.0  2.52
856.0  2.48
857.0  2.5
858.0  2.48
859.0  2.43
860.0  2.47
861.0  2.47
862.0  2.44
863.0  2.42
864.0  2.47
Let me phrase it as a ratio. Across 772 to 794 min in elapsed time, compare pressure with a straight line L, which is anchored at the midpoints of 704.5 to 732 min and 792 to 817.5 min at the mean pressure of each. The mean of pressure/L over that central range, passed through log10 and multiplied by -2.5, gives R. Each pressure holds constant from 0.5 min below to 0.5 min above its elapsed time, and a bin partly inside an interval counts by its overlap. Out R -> 0.04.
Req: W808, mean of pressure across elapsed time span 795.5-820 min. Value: 2.45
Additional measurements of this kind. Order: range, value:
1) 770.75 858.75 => 2.42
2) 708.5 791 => 2.58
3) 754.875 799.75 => 2.48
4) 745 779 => 2.58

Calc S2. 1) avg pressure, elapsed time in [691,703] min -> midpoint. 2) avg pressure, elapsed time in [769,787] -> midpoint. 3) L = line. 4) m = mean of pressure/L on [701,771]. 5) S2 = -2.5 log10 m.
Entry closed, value -0.06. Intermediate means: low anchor 2.57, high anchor 2.43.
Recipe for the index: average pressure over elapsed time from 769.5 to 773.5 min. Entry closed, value 2.52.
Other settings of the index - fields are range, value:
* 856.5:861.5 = 2.47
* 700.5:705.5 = 2.63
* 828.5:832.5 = 2.34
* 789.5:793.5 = 2.39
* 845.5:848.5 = 2.45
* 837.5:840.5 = 2.37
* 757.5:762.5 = 2.6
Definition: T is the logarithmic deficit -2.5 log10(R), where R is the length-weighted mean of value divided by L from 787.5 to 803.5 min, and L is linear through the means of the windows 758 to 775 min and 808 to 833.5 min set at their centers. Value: 0.03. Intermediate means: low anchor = 2.57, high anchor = 2.41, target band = 2.42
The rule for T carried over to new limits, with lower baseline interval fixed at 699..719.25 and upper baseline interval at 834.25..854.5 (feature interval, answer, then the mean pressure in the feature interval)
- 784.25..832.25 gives 0.03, 2.42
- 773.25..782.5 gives 0.04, 2.43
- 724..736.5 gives -0.03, 2.68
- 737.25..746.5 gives -0.02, 2.64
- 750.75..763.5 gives -0.02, 2.6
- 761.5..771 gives -0.02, 2.59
